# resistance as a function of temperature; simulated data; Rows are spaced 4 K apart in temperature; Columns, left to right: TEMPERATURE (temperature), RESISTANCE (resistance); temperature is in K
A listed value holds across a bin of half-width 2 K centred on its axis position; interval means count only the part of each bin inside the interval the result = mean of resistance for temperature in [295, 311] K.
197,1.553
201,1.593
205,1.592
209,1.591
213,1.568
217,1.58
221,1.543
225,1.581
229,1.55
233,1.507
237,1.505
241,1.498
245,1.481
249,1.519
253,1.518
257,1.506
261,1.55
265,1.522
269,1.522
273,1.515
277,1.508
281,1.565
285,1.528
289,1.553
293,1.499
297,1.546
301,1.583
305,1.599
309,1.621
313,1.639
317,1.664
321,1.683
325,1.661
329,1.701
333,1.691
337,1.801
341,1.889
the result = 1.59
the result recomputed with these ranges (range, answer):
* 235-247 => 1.49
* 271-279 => 1.51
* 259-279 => 1.52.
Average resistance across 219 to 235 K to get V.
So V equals 1.55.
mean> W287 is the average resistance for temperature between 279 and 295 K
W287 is 1.54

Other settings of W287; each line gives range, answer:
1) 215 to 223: 1.56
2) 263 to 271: 1.52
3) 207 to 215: 1.58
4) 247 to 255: 1.52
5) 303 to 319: 1.63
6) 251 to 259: 1.51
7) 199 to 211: 1.59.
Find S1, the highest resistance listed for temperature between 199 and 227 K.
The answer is 1.593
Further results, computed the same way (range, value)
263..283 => 1.565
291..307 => 1.599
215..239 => 1.581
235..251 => 1.519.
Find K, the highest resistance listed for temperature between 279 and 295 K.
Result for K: 1.565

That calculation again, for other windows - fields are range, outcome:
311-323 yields 1.683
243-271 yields 1.55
